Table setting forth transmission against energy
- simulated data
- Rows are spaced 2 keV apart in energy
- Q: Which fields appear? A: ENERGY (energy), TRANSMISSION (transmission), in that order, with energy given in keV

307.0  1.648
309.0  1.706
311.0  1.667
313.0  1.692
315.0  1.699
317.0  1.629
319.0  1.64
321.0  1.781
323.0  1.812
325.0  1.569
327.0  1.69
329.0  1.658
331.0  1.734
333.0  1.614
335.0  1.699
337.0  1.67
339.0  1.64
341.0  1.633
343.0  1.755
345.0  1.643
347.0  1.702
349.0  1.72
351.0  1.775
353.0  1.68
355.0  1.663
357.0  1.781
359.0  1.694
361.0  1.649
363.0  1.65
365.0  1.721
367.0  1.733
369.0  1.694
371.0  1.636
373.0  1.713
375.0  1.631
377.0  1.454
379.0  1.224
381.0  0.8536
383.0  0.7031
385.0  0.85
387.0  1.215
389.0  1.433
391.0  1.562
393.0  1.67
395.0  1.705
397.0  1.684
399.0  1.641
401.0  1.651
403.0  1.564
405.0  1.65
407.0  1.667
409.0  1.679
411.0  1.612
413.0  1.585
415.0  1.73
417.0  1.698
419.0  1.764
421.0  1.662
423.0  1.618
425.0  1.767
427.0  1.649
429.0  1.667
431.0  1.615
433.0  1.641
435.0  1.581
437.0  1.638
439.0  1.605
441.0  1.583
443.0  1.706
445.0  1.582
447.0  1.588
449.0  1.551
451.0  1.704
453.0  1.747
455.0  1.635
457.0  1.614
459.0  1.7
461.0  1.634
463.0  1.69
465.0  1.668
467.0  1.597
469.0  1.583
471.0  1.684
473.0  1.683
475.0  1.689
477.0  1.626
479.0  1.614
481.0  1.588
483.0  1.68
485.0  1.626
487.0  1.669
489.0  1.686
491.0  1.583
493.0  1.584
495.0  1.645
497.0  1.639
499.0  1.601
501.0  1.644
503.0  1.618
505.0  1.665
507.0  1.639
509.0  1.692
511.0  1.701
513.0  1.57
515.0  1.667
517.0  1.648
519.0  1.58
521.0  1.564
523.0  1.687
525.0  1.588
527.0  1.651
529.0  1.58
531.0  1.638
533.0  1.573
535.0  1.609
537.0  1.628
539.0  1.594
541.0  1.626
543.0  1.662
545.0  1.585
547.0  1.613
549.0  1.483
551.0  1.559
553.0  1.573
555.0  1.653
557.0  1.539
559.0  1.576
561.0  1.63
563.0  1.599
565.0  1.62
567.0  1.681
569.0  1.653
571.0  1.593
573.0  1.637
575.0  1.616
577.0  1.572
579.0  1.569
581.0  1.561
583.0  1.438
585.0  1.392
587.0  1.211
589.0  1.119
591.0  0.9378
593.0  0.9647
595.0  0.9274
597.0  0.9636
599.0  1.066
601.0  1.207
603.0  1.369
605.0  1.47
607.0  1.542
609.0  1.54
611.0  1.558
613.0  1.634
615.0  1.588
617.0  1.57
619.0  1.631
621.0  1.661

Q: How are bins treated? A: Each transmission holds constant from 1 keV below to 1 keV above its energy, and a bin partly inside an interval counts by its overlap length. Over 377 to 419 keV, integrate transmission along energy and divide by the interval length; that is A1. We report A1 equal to 1.48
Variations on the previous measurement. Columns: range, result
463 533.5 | 1.63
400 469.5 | 1.65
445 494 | 1.64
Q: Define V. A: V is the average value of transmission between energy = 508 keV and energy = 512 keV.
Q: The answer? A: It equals 1.7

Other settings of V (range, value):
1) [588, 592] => 1.03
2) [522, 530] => 1.63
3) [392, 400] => 1.68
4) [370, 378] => 1.61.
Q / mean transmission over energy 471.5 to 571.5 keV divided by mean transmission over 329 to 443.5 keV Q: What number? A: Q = 1.0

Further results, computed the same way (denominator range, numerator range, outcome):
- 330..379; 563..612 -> 0.83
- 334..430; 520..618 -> 0.94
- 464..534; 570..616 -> 0.84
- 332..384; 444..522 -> 1.03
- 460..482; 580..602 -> 0.71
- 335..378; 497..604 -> 0.90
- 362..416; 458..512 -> 1.09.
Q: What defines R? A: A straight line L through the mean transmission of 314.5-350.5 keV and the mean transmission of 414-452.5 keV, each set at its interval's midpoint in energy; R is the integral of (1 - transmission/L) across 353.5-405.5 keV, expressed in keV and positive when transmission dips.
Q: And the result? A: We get 4.74 keV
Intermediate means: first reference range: 1.68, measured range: 1.52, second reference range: 1.65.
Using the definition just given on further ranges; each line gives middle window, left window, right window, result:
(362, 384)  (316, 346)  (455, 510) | 2.80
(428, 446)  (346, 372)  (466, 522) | 0.41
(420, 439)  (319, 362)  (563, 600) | -0.89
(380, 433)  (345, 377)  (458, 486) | 4.24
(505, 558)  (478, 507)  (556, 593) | -1.76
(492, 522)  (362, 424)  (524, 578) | -0.84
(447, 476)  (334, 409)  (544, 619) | -2.52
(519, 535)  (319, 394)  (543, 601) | -1.53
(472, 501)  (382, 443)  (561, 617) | -2.52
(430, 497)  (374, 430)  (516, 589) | -4.05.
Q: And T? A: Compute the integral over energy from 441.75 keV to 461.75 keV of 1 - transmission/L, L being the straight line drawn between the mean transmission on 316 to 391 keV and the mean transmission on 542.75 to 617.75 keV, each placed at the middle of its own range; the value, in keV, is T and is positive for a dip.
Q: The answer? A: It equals -1.6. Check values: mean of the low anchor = 1.58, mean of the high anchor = 1.46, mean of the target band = 1.65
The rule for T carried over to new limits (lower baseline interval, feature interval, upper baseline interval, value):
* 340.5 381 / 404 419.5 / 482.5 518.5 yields -0.3 keV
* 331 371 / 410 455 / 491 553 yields 0.2 keV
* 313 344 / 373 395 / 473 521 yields 4.8 keV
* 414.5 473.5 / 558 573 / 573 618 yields -2.2 keV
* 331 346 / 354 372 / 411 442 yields -0.3 keV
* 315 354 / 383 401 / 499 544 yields 2.5 keV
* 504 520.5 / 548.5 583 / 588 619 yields -3.5 keV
